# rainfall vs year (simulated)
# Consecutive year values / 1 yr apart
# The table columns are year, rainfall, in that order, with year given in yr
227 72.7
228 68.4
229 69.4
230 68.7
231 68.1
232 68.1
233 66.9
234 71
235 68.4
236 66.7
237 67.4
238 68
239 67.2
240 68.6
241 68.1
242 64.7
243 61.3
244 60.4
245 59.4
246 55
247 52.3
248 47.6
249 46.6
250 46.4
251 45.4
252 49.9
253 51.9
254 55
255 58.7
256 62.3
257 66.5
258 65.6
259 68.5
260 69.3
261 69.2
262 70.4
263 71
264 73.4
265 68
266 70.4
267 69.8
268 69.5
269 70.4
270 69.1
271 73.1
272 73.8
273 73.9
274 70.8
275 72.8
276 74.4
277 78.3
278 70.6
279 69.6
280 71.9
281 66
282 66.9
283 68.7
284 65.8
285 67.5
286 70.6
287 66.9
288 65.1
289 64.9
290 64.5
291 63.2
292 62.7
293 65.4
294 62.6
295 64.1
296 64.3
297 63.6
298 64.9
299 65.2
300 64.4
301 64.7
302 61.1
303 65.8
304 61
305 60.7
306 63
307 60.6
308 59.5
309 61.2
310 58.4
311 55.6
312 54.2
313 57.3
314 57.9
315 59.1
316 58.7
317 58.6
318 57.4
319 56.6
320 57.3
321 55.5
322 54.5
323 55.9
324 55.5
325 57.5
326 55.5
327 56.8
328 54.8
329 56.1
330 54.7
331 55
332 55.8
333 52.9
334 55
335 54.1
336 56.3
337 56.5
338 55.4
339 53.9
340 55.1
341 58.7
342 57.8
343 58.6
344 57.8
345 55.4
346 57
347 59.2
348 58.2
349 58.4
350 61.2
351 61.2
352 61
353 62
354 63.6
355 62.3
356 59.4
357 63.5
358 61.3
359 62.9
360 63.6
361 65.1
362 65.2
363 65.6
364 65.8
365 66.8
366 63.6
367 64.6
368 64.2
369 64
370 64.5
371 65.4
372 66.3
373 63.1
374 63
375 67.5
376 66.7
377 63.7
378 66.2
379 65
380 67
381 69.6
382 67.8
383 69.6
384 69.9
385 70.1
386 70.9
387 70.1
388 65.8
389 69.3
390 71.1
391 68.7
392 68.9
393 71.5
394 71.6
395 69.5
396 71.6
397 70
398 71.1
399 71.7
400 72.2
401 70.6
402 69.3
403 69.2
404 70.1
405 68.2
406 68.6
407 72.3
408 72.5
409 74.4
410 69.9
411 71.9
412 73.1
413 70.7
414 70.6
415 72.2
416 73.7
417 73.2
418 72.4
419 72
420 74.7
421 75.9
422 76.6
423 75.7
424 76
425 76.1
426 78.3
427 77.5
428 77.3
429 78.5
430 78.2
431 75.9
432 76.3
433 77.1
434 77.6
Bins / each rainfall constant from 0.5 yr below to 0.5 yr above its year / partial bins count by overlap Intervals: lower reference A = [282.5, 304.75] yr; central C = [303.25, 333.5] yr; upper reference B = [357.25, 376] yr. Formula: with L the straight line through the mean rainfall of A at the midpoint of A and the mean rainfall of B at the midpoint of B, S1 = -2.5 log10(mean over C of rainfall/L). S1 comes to 0.132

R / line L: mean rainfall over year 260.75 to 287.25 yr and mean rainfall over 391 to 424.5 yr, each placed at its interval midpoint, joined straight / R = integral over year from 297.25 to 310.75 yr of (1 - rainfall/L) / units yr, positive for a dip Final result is 1.6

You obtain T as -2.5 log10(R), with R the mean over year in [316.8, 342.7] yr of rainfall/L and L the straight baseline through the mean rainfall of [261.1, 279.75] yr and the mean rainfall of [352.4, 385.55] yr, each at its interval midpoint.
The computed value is 0.208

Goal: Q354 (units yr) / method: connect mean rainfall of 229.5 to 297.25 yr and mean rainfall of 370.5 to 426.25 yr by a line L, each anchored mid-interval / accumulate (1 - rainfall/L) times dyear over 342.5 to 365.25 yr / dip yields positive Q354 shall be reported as 2.4 yr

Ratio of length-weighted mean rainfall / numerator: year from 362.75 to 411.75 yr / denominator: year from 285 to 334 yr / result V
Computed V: 1.1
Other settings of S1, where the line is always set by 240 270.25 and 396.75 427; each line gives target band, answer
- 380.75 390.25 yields 0.021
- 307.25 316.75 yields 0.135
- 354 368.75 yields 0.086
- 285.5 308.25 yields 0.014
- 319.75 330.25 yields 0.193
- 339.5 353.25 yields 0.163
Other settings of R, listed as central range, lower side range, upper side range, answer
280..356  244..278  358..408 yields 6.7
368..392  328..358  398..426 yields -0.5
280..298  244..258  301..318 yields -2.5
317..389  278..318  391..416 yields 6.6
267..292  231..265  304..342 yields -3.9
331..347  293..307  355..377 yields 2.0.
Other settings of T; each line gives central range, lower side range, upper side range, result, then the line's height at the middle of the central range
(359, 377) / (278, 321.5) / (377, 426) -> 0.06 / 68.3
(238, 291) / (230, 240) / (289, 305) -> 0.01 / 66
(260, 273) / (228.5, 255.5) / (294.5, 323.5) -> -0.17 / 60.5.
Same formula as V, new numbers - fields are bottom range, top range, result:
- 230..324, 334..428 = 1.05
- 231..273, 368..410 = 1.07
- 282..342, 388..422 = 1.19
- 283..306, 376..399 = 1.07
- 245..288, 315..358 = 0.88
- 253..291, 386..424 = 1.04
